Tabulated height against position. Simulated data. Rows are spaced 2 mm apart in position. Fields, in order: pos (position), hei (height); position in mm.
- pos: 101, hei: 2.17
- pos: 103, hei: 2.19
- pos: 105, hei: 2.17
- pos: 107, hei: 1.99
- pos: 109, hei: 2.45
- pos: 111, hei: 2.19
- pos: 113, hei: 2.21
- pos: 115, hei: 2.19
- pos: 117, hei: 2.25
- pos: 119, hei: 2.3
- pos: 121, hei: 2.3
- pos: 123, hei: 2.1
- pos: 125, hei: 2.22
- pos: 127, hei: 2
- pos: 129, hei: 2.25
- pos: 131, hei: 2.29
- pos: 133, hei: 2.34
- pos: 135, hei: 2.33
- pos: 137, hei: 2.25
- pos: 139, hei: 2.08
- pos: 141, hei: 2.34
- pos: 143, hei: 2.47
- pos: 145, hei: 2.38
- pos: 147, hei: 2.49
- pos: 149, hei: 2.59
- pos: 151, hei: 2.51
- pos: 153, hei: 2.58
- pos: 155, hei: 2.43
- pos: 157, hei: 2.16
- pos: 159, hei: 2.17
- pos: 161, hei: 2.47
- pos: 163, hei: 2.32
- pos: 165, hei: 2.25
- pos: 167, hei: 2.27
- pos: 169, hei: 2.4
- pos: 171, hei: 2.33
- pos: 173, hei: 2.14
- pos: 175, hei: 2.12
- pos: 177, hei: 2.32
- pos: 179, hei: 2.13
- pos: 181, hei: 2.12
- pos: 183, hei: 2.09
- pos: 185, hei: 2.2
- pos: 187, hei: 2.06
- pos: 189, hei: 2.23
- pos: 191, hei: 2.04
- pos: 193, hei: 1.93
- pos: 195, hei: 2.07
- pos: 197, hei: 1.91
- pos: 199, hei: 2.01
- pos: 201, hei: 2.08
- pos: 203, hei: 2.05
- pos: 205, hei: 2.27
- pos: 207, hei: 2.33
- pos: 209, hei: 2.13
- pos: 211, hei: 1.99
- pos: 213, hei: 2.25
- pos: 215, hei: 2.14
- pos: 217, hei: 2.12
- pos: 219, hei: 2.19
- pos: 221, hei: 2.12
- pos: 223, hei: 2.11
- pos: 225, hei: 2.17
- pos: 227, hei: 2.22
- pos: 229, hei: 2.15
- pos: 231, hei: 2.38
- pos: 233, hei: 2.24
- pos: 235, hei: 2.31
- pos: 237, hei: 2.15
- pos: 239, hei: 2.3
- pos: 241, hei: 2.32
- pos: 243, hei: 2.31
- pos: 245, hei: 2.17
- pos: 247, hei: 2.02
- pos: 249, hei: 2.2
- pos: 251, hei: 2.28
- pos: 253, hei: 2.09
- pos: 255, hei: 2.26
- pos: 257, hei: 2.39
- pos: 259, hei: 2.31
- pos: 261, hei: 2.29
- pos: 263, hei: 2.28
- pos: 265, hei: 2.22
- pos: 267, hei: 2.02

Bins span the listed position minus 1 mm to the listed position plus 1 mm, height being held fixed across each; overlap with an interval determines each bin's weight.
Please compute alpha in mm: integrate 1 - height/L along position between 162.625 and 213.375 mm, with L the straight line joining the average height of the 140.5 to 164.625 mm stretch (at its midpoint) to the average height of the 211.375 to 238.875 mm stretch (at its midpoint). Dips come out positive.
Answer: 3.3 mm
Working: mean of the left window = 2.41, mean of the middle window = 2.15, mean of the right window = 2.19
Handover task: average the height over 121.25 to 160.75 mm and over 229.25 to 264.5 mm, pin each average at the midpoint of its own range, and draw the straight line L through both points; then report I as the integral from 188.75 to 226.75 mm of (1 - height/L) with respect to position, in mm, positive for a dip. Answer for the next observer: 2.7 mm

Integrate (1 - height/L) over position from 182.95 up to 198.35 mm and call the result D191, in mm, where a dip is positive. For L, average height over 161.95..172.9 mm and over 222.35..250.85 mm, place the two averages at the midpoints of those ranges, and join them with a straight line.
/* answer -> 1.4 mm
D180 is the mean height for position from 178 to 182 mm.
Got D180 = 2.12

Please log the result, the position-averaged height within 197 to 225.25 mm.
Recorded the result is 2.13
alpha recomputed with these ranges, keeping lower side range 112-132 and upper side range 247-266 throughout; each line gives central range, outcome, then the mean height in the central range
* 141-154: -1.60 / 2.49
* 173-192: 0.69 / 2.15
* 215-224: 0.40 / 2.14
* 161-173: -0.49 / 2.31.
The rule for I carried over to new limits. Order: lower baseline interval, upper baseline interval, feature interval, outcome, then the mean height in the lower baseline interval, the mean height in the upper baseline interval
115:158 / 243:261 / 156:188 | 0.9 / 2.31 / 2.22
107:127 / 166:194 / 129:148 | -1.1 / 2.22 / 2.17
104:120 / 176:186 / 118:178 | -3.1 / 2.22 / 2.17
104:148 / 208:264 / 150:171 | -1.1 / 2.25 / 2.21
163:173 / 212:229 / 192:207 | 1.0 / 2.3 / 2.16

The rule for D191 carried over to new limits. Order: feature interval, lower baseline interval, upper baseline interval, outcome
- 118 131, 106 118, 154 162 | 0.21 mm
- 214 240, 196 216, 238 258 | -0.30 mm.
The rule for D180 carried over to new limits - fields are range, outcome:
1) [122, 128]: 2.11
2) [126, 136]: 2.24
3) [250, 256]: 2.21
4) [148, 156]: 2.53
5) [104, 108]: 2.08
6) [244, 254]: 2.15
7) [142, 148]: 2.45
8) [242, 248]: 2.17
